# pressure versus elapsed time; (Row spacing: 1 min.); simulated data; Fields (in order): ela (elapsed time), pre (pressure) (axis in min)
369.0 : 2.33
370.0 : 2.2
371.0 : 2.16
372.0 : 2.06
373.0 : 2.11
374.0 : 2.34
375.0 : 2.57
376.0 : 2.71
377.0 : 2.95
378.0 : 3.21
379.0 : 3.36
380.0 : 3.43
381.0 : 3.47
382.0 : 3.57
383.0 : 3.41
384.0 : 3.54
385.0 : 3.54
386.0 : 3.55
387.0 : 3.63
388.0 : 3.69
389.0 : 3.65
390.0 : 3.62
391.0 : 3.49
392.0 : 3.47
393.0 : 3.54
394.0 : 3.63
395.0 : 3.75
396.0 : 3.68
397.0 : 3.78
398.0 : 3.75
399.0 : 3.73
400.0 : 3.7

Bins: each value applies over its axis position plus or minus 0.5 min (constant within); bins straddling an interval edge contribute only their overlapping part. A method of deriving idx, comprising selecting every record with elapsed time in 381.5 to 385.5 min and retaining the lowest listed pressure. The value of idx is 3.41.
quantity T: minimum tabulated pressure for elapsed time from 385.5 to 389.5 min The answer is 3.55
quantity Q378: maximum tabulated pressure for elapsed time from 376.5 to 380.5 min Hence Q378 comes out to 3.43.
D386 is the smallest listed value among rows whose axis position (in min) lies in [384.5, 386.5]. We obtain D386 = 3.54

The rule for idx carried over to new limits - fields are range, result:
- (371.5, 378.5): 2.06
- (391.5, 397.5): 3.47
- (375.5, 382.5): 2.71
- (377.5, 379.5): 3.21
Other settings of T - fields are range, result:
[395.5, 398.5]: 3.68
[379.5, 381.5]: 3.43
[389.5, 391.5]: 3.49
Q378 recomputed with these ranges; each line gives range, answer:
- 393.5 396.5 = 3.75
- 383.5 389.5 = 3.69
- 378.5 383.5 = 3.57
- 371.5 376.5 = 2.71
